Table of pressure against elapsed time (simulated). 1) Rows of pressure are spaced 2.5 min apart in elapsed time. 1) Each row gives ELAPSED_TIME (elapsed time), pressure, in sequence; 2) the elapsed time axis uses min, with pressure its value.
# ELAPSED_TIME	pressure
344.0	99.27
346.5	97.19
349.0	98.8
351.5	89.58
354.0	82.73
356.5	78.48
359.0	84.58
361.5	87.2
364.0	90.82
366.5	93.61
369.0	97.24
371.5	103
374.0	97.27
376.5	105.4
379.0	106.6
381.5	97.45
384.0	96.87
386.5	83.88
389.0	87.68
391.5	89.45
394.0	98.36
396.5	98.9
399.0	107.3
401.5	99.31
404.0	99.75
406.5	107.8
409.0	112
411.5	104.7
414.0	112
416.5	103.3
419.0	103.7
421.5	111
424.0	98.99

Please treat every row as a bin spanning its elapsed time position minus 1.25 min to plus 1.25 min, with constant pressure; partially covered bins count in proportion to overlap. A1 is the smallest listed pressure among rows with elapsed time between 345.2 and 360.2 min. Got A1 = 78.48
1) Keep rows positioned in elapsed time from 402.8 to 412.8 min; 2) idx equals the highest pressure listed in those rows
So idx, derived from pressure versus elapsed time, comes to 112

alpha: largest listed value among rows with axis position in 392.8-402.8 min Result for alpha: 107.3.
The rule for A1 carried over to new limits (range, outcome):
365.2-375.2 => 93.61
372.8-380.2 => 97.27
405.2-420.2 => 103.3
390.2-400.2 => 89.45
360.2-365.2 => 87.2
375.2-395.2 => 83.88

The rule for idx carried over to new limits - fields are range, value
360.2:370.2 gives 97.24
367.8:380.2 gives 106.6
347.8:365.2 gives 98.8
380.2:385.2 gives 97.45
